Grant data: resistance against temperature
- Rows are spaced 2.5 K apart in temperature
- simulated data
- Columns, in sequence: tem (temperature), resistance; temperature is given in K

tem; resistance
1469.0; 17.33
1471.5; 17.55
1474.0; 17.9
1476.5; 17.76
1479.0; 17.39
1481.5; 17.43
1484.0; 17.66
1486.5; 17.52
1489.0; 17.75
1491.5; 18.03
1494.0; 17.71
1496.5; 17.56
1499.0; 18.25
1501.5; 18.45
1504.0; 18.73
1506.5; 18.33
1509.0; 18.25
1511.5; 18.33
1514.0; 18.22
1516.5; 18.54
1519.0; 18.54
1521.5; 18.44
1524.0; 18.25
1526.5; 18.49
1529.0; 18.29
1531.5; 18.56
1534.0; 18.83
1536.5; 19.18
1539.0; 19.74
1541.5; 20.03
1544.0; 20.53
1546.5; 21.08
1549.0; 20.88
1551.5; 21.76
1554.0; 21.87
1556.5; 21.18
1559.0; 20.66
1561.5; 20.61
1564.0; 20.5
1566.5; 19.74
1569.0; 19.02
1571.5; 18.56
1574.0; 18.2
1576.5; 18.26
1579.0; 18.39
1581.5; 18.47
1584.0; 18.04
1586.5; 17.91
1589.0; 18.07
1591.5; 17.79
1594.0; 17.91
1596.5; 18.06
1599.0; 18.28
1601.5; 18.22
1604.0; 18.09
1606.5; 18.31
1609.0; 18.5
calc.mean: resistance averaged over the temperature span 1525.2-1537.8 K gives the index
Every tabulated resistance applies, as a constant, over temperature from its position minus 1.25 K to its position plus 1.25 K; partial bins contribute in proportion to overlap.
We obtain 18.7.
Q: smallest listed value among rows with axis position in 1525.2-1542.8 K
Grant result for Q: 18.29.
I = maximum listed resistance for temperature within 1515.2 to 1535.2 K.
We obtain 18.83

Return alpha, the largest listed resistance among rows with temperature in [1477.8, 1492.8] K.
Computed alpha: 18.03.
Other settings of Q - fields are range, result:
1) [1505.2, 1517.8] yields 18.22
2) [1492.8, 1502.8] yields 17.56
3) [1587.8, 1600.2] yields 17.79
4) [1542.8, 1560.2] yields 20.53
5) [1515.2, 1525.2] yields 18.25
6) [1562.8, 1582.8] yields 18.2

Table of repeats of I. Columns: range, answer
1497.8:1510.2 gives 18.73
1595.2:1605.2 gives 18.28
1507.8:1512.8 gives 18.33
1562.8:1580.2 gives 20.5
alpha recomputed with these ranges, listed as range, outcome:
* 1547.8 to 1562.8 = 21.87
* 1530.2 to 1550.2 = 21.08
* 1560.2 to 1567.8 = 20.61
